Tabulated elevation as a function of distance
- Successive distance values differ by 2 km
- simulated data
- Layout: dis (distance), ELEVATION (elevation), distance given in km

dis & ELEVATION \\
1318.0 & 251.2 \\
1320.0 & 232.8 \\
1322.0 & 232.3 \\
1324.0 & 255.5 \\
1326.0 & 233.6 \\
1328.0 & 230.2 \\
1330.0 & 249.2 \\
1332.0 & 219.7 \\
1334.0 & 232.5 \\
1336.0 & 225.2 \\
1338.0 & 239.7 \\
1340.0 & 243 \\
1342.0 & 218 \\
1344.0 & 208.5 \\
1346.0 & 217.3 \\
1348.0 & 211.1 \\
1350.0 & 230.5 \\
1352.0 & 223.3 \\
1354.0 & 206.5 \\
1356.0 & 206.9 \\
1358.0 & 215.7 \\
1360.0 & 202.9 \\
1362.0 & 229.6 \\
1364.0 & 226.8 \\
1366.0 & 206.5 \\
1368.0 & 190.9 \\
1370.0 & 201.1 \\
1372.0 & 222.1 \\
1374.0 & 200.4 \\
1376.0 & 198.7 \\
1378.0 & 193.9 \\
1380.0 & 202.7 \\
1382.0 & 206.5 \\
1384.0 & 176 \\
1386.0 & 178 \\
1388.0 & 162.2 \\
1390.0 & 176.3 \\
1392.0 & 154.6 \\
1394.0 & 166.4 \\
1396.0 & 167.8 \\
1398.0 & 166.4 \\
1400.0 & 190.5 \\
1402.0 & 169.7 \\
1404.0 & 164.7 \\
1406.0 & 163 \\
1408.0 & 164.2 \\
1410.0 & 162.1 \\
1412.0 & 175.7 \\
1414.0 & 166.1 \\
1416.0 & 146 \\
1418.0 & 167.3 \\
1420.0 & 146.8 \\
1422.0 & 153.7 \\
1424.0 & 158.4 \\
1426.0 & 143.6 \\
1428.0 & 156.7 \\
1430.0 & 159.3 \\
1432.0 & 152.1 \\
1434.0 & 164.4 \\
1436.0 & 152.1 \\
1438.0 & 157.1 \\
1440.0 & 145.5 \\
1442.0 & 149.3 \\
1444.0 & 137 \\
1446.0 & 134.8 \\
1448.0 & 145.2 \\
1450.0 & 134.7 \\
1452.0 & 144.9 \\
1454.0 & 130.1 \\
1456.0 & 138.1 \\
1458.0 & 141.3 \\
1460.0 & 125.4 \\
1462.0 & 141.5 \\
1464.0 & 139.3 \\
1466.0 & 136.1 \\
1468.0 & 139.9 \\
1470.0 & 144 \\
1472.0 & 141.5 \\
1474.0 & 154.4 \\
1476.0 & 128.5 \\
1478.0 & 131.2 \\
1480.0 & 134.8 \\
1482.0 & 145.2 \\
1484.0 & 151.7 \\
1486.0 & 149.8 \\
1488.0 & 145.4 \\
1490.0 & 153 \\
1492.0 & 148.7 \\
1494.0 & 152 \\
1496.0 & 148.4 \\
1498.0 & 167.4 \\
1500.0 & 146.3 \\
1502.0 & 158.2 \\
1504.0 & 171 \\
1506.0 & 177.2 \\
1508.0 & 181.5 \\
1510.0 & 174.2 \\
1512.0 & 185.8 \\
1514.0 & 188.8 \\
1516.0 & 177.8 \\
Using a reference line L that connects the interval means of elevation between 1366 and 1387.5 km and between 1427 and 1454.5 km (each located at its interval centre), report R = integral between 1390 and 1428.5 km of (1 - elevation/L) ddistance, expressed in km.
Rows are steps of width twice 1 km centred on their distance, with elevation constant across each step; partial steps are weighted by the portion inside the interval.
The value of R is 2.0 km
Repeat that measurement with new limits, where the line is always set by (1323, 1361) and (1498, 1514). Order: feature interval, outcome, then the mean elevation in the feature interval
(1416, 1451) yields 8.03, 150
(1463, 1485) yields 4.99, 141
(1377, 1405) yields 4.30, 177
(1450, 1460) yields 2.72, 137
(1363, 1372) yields 0.35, 208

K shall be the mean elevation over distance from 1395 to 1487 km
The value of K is 150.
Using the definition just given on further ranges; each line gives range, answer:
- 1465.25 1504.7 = 147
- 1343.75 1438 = 183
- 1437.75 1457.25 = 141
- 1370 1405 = 183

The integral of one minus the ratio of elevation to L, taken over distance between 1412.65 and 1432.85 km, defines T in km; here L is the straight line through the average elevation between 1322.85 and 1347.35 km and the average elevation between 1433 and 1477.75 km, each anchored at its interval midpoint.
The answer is 1.3 km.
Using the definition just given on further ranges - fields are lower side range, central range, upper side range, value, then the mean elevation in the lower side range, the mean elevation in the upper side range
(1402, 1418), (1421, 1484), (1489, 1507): 6.7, 164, 158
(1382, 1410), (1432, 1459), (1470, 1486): 1.5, 170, 142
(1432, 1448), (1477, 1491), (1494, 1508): 1.2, 149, 162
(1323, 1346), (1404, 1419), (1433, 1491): 1.2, 232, 143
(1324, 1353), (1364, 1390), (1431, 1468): 0.4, 228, 143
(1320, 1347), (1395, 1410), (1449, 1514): 1.9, 231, 149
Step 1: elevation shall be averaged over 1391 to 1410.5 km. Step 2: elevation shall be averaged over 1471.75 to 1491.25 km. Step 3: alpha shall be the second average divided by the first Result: 0.86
